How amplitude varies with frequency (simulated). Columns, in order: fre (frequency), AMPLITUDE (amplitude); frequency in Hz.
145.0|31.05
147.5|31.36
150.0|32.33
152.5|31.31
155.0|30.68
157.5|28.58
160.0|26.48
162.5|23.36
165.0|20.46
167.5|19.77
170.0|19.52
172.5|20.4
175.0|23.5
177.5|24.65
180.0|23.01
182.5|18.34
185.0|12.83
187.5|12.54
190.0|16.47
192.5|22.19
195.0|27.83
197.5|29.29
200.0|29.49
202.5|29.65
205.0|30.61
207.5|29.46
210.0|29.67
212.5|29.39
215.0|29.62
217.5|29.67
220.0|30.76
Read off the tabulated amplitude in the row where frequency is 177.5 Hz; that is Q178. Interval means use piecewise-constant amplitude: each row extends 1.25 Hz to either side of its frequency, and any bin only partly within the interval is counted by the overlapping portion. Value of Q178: 24.65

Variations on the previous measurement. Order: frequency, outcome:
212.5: 29.39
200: 29.49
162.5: 23.36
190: 16.47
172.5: 20.4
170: 19.52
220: 30.76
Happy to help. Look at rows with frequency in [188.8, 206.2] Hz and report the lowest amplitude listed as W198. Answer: 16.47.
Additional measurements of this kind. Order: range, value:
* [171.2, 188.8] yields 12.54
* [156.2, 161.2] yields 26.48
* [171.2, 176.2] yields 20.4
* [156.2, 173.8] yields 19.52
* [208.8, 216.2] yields 29.39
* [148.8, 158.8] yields 28.58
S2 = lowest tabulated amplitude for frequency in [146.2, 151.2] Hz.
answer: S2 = 31.36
